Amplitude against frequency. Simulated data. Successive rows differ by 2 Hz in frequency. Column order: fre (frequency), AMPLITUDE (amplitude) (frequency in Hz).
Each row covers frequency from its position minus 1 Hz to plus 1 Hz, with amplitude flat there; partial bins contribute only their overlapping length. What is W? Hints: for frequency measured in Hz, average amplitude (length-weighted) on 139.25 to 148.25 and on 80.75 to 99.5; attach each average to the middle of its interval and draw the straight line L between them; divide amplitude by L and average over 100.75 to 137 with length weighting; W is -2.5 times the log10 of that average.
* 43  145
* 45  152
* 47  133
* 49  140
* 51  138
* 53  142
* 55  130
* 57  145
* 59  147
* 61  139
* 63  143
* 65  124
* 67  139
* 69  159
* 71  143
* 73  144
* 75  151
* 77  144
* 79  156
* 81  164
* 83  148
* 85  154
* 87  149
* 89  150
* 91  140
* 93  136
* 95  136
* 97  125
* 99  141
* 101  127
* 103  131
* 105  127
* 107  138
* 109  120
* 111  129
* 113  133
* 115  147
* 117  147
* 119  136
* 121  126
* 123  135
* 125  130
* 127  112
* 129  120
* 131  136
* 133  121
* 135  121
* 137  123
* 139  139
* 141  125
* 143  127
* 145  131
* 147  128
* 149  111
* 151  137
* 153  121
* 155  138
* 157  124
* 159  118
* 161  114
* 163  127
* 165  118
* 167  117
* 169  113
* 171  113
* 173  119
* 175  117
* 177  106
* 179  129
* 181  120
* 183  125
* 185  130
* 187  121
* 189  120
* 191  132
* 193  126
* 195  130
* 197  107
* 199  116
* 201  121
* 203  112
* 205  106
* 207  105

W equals 0.047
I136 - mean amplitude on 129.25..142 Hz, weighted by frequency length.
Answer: 127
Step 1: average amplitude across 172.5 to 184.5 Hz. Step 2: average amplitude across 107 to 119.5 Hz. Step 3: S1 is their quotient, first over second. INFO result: 0.9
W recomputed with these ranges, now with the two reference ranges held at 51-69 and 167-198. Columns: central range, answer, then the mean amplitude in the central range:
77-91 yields -0.120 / 152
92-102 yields 0.007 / 133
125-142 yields 0.027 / 125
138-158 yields -0.019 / 128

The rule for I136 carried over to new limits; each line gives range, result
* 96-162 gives 128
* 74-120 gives 140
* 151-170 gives 122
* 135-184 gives 122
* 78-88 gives 154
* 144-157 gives 127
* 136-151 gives 127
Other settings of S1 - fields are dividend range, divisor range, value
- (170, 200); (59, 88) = 0.82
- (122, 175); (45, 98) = 0.86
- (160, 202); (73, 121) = 0.86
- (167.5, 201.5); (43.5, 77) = 0.85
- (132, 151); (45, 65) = 0.90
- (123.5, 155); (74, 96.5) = 0.85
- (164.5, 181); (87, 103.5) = 0.85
